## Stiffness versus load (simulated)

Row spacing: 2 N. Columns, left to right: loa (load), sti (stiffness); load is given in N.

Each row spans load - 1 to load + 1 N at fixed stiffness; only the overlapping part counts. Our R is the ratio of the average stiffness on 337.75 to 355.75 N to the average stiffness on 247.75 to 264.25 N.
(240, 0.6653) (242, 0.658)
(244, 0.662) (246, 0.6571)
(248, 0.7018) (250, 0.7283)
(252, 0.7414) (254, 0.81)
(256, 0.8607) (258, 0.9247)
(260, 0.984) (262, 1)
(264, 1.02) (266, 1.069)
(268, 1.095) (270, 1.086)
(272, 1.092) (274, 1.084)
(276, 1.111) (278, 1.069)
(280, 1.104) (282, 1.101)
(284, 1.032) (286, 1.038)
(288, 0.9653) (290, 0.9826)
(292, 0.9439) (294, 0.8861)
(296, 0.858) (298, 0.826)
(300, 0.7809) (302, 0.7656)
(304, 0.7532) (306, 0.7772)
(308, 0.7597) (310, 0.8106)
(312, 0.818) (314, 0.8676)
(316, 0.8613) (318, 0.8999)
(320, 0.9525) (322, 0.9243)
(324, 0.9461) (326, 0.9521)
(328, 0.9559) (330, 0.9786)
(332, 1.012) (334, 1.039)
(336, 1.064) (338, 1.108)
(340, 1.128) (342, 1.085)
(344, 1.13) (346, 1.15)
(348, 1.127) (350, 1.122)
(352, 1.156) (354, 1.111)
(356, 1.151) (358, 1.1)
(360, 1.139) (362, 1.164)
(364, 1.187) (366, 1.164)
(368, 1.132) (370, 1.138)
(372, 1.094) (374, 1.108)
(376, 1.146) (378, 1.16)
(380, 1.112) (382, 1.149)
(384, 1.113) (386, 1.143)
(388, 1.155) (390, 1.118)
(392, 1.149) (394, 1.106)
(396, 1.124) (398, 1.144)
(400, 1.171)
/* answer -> 1.30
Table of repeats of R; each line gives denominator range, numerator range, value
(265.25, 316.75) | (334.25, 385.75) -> 1.20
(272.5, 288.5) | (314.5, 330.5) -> 0.87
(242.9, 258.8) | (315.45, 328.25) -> 1.22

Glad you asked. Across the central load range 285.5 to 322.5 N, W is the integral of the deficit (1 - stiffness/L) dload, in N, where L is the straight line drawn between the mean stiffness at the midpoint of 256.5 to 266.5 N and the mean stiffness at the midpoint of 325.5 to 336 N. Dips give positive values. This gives 4.8 N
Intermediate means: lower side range 0.989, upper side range 0.996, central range 0.864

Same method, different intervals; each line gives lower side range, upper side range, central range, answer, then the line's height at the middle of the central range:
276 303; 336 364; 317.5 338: 1.6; 1.06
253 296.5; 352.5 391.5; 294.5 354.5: 6.7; 1.07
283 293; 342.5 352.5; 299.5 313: 3.3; 1.04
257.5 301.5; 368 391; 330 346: 0.0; 1.08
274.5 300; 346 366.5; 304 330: 4.4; 1.05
